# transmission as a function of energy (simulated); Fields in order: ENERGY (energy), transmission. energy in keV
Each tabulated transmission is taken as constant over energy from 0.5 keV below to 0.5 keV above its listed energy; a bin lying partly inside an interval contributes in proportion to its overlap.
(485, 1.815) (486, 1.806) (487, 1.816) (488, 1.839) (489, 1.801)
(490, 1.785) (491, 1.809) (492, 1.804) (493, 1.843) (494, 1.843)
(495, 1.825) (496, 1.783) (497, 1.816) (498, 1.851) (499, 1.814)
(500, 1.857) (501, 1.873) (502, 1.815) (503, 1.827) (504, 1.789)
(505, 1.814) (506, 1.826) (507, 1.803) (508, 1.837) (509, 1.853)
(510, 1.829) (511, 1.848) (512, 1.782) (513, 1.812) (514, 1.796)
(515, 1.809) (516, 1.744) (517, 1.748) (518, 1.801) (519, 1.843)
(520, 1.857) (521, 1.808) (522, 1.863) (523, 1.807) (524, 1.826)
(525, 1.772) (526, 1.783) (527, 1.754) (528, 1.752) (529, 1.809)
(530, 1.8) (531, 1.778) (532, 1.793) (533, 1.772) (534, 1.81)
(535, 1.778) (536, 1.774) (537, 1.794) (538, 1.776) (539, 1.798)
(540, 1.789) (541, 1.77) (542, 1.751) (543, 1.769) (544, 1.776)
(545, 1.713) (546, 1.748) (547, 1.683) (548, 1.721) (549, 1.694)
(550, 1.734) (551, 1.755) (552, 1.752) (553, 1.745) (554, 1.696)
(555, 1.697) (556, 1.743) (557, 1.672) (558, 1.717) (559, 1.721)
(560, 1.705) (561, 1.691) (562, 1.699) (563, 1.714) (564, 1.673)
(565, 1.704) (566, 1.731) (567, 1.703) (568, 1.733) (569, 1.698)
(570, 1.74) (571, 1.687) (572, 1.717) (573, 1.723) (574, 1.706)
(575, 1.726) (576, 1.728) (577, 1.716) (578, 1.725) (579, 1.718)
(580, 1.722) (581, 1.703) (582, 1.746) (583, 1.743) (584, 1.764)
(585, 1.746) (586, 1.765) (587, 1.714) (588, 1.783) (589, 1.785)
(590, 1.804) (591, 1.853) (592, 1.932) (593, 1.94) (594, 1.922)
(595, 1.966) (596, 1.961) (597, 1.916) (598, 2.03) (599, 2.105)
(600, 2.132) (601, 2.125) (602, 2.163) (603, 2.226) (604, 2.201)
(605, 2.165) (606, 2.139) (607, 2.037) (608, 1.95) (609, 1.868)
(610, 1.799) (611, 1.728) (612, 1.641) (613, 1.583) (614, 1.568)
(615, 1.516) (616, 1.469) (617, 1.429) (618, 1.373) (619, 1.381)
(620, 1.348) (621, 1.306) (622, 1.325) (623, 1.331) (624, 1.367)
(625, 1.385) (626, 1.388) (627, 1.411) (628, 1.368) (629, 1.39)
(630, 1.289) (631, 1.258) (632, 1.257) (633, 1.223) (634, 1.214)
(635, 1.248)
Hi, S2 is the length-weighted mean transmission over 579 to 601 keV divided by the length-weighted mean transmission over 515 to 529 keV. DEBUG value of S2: 1.04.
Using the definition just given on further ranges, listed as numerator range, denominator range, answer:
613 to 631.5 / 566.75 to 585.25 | 0.81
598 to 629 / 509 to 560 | 0.96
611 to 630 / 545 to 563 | 0.83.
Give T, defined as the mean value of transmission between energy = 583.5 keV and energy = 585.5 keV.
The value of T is 1.75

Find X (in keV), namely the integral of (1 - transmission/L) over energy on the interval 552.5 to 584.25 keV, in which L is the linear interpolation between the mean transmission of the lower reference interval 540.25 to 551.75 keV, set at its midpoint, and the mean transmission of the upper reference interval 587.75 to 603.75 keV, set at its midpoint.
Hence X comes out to 2.3 keV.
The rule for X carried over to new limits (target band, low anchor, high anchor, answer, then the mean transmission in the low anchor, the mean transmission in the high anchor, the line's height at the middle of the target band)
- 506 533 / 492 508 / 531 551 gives -0.1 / 1.82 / 1.76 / 1.79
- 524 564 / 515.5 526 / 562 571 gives 0.2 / 1.81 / 1.71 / 1.76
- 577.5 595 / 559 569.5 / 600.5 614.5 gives 0.3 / 1.71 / 1.94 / 1.83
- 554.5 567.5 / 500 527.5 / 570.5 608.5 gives 1.1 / 1.81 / 1.88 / 1.86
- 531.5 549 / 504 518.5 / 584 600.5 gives 0.7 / 1.81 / 1.89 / 1.84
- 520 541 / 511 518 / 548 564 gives -0.4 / 1.79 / 1.71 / 1.76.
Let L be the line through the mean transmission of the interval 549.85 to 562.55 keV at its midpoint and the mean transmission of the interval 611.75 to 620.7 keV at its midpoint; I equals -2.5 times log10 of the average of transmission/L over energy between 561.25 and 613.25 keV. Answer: -0.16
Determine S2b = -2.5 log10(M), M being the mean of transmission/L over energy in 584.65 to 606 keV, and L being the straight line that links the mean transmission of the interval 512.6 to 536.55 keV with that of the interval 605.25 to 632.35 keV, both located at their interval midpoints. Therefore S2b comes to -0.23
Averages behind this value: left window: 1.8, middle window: 1.97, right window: 1.52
